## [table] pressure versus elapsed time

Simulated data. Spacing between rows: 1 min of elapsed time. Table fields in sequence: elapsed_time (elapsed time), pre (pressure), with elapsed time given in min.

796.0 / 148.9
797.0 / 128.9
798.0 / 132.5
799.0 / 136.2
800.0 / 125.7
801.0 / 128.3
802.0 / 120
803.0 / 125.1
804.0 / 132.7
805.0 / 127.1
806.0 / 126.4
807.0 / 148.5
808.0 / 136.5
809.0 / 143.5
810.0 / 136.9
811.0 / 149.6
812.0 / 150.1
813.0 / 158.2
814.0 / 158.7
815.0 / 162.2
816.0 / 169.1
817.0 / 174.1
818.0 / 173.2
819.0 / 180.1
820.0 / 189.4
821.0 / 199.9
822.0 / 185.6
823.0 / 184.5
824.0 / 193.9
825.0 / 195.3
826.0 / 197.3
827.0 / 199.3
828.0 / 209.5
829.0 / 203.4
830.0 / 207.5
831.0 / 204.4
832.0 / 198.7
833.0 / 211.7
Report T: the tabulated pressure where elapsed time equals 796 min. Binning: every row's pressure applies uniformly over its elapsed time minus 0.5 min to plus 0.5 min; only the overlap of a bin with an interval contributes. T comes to 148.9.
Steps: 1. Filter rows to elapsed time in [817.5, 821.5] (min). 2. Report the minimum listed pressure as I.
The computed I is 173.2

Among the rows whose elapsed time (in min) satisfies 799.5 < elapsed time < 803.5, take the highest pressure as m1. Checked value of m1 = 128.3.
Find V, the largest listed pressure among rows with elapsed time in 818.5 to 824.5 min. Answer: 199.9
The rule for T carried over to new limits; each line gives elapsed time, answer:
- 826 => 197.3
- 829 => 203.4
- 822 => 185.6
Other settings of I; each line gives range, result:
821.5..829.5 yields 184.5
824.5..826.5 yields 195.3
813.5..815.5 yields 158.7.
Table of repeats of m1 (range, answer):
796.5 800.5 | 136.2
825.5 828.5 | 209.5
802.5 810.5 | 148.5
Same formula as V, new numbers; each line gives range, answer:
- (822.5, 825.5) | 195.3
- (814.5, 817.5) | 174.1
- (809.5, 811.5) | 149.6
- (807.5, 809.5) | 143.5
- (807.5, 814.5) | 158.7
